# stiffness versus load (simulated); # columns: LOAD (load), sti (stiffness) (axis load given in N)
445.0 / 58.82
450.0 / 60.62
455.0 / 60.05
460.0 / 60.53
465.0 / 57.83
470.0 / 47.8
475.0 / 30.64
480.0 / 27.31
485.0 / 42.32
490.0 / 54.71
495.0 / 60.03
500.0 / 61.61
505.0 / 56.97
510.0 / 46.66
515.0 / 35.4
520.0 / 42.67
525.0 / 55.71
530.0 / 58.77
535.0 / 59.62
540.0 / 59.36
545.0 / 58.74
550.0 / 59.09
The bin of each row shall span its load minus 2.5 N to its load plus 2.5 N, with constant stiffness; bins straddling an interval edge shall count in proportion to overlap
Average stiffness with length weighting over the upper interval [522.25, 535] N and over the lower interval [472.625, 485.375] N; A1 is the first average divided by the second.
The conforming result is 1.80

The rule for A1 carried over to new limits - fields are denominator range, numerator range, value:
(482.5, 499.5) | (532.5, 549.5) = 1.11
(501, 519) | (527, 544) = 1.25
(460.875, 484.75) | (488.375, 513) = 1.31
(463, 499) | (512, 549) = 1.15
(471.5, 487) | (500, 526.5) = 1.42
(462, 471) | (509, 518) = 0.74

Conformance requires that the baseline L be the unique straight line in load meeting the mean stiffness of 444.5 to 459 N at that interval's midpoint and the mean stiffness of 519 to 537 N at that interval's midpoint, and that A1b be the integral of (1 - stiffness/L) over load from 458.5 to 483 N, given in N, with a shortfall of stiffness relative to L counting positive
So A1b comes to 6.1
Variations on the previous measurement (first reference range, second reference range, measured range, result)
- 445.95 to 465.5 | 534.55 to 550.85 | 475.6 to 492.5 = 5.50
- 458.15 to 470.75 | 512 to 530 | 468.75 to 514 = 3.62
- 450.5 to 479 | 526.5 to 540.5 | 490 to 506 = -1.26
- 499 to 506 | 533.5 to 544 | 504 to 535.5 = 4.97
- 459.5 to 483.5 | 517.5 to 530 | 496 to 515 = -1.81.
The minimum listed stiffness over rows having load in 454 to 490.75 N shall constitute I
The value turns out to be 27.31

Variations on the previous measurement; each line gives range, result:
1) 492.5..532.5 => 35.4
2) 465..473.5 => 47.8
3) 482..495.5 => 42.32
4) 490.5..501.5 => 60.03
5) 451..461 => 60.05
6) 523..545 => 55.71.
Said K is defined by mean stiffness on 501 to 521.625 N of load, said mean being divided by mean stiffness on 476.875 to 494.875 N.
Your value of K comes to 1.1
